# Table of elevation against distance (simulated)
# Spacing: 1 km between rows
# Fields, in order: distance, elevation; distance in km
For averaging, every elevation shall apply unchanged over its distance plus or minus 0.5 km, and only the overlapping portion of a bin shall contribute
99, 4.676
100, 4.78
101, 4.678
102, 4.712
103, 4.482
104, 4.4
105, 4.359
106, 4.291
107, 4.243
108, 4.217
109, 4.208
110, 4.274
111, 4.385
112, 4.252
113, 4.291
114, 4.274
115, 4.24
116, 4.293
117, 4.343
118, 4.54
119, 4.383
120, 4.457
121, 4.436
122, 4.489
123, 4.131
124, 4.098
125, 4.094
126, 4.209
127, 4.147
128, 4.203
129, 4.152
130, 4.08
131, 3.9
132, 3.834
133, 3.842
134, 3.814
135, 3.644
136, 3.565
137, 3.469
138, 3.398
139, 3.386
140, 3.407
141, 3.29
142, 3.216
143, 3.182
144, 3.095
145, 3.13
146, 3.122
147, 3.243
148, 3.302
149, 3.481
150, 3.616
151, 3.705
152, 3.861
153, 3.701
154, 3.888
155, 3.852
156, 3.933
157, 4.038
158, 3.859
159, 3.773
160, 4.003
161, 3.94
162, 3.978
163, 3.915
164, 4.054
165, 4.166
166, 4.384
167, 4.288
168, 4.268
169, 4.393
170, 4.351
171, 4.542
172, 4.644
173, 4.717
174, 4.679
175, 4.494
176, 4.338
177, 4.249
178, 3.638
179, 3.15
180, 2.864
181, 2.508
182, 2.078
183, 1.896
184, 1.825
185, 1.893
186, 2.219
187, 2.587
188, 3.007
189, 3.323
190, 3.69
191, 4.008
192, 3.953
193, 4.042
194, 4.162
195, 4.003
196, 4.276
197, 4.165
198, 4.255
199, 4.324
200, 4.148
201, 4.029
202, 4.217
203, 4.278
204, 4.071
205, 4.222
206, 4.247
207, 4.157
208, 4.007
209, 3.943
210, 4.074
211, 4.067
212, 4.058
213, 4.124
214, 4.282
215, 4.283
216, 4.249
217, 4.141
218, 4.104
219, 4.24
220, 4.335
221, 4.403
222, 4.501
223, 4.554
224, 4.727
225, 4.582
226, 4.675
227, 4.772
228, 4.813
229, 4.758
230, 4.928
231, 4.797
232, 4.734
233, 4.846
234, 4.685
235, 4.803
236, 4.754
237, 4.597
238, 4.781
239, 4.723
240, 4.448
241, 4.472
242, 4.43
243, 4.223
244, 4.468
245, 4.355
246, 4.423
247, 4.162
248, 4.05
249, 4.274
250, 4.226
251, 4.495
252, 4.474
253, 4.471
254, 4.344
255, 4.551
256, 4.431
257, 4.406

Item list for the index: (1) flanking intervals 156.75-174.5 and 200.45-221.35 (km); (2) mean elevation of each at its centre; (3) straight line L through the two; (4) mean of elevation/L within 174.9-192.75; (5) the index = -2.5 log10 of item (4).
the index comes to 0.34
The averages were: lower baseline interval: 4.22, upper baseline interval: 4.17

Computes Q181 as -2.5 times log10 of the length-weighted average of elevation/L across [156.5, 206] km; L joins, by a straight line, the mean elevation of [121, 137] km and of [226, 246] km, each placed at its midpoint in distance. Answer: 0.14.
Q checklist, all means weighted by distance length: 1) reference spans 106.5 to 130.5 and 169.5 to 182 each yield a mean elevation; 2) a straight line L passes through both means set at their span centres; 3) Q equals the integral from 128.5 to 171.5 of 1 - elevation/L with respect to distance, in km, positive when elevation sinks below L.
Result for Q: 3.3 km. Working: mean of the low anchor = 4.27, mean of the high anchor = 3.94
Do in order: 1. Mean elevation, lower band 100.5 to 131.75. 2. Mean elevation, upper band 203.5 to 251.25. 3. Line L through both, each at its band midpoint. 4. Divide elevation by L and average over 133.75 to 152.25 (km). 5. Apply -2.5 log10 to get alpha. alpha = 0.26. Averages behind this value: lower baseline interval 4.3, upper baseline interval 4.42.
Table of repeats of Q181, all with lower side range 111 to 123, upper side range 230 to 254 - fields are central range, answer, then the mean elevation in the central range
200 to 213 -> 0.09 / 4.12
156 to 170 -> 0.08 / 4.09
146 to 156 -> 0.21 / 3.62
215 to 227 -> 0.02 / 4.42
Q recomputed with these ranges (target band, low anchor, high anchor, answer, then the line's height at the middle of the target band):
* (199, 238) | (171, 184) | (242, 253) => -3.7 km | 4.01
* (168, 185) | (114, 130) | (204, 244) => 2.9 km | 4.37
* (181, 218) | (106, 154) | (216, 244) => 5.6 km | 4.37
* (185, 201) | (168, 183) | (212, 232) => 1.6 km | 4.09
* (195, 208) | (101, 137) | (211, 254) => 0.6 km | 4.4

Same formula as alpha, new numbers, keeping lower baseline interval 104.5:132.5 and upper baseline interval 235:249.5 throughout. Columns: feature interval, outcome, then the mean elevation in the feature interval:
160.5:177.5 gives 0.00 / 4.32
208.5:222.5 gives 0.05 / 4.2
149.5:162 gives 0.12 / 3.85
